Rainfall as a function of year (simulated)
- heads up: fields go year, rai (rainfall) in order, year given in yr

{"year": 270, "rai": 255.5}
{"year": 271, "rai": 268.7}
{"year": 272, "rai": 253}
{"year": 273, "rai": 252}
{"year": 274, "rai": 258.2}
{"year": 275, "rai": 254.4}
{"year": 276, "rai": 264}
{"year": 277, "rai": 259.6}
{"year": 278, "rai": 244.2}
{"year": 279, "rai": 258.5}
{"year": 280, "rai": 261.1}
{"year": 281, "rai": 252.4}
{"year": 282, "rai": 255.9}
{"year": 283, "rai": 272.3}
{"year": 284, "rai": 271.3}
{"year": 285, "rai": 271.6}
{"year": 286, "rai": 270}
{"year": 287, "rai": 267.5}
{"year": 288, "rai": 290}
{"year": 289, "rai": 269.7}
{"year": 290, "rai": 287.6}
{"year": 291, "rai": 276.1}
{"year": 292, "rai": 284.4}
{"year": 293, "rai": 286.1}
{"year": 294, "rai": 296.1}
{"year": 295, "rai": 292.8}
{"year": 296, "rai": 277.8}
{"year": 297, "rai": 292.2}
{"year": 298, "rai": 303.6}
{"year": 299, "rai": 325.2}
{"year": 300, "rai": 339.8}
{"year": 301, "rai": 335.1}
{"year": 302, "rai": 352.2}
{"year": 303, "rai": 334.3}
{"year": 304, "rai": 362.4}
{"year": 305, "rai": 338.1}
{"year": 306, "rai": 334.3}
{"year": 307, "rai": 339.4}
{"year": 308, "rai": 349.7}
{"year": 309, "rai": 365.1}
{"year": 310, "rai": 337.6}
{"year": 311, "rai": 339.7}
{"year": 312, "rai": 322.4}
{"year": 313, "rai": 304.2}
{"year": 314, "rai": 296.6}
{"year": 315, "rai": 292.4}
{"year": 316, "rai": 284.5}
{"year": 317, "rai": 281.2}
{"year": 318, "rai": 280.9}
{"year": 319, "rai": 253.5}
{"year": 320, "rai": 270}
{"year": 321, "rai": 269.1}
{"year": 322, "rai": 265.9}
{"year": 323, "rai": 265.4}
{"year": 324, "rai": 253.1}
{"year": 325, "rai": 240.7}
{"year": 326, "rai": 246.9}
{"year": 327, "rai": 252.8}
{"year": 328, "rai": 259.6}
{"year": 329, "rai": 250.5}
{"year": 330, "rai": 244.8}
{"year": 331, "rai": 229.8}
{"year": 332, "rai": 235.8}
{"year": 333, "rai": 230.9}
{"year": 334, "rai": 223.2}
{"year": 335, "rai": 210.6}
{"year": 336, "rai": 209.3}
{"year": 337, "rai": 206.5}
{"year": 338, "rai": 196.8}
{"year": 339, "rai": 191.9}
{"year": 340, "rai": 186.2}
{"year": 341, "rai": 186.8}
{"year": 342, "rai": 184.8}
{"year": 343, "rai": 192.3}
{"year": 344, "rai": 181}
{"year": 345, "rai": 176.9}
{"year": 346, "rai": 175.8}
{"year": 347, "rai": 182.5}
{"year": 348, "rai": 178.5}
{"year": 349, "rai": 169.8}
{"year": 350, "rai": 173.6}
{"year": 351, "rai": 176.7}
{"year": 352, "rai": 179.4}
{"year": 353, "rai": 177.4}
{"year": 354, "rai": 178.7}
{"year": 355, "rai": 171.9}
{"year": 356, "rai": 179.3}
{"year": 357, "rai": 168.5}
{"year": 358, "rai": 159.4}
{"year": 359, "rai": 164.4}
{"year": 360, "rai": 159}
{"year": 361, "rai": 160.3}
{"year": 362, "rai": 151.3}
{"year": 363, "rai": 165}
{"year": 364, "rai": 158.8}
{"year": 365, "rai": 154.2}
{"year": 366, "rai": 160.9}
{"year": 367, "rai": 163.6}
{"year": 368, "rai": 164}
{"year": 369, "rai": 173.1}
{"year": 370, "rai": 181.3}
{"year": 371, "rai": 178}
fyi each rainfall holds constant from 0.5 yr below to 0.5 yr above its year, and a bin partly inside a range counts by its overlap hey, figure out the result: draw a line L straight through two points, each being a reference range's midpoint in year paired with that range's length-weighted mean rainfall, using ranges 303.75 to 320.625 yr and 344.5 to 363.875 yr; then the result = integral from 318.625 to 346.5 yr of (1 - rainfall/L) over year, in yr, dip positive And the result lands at 2.34 yr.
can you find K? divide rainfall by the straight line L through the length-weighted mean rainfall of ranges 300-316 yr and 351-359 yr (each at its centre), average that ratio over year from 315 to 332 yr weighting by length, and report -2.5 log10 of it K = 0.08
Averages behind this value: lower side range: 332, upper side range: 173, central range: 260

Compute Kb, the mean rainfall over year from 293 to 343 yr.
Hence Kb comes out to 276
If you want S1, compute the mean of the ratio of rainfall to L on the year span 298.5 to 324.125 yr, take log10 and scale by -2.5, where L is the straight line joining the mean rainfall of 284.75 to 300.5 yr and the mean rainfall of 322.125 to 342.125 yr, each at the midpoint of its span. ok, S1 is -0.20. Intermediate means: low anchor 290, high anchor 227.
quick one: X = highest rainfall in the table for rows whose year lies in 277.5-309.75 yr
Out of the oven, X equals 365.1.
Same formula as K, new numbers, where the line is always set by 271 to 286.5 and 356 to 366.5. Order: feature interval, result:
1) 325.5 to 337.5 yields -0.18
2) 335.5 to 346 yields -0.03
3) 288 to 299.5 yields -0.20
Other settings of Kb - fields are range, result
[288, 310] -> 316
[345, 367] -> 169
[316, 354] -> 219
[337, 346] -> 188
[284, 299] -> 284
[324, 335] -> 241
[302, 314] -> 338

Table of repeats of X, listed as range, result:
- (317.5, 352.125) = 280.9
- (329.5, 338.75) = 244.8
